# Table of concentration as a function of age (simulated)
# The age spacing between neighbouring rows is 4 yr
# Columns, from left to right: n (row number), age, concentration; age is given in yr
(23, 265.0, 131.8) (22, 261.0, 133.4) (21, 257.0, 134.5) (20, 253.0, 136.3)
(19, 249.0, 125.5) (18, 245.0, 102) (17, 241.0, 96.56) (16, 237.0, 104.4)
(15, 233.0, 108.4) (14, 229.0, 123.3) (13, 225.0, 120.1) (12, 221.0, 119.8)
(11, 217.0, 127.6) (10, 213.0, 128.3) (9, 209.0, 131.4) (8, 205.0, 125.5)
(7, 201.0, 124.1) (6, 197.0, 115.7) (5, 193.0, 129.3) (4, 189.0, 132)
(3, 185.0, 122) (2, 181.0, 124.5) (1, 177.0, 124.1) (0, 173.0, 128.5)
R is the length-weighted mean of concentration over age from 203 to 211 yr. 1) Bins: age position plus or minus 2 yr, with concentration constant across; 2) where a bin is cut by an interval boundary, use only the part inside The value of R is 128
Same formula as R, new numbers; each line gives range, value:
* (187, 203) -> 125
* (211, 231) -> 124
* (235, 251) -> 107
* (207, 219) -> 129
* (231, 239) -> 106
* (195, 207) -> 122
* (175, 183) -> 124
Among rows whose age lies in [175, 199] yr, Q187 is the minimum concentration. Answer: 115.7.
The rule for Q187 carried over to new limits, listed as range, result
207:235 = 108.4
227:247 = 96.56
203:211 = 125.5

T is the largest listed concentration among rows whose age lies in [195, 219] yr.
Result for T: 131.4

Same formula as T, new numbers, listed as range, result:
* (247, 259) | 136.3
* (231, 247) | 108.4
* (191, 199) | 129.3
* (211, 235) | 128.3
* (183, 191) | 132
